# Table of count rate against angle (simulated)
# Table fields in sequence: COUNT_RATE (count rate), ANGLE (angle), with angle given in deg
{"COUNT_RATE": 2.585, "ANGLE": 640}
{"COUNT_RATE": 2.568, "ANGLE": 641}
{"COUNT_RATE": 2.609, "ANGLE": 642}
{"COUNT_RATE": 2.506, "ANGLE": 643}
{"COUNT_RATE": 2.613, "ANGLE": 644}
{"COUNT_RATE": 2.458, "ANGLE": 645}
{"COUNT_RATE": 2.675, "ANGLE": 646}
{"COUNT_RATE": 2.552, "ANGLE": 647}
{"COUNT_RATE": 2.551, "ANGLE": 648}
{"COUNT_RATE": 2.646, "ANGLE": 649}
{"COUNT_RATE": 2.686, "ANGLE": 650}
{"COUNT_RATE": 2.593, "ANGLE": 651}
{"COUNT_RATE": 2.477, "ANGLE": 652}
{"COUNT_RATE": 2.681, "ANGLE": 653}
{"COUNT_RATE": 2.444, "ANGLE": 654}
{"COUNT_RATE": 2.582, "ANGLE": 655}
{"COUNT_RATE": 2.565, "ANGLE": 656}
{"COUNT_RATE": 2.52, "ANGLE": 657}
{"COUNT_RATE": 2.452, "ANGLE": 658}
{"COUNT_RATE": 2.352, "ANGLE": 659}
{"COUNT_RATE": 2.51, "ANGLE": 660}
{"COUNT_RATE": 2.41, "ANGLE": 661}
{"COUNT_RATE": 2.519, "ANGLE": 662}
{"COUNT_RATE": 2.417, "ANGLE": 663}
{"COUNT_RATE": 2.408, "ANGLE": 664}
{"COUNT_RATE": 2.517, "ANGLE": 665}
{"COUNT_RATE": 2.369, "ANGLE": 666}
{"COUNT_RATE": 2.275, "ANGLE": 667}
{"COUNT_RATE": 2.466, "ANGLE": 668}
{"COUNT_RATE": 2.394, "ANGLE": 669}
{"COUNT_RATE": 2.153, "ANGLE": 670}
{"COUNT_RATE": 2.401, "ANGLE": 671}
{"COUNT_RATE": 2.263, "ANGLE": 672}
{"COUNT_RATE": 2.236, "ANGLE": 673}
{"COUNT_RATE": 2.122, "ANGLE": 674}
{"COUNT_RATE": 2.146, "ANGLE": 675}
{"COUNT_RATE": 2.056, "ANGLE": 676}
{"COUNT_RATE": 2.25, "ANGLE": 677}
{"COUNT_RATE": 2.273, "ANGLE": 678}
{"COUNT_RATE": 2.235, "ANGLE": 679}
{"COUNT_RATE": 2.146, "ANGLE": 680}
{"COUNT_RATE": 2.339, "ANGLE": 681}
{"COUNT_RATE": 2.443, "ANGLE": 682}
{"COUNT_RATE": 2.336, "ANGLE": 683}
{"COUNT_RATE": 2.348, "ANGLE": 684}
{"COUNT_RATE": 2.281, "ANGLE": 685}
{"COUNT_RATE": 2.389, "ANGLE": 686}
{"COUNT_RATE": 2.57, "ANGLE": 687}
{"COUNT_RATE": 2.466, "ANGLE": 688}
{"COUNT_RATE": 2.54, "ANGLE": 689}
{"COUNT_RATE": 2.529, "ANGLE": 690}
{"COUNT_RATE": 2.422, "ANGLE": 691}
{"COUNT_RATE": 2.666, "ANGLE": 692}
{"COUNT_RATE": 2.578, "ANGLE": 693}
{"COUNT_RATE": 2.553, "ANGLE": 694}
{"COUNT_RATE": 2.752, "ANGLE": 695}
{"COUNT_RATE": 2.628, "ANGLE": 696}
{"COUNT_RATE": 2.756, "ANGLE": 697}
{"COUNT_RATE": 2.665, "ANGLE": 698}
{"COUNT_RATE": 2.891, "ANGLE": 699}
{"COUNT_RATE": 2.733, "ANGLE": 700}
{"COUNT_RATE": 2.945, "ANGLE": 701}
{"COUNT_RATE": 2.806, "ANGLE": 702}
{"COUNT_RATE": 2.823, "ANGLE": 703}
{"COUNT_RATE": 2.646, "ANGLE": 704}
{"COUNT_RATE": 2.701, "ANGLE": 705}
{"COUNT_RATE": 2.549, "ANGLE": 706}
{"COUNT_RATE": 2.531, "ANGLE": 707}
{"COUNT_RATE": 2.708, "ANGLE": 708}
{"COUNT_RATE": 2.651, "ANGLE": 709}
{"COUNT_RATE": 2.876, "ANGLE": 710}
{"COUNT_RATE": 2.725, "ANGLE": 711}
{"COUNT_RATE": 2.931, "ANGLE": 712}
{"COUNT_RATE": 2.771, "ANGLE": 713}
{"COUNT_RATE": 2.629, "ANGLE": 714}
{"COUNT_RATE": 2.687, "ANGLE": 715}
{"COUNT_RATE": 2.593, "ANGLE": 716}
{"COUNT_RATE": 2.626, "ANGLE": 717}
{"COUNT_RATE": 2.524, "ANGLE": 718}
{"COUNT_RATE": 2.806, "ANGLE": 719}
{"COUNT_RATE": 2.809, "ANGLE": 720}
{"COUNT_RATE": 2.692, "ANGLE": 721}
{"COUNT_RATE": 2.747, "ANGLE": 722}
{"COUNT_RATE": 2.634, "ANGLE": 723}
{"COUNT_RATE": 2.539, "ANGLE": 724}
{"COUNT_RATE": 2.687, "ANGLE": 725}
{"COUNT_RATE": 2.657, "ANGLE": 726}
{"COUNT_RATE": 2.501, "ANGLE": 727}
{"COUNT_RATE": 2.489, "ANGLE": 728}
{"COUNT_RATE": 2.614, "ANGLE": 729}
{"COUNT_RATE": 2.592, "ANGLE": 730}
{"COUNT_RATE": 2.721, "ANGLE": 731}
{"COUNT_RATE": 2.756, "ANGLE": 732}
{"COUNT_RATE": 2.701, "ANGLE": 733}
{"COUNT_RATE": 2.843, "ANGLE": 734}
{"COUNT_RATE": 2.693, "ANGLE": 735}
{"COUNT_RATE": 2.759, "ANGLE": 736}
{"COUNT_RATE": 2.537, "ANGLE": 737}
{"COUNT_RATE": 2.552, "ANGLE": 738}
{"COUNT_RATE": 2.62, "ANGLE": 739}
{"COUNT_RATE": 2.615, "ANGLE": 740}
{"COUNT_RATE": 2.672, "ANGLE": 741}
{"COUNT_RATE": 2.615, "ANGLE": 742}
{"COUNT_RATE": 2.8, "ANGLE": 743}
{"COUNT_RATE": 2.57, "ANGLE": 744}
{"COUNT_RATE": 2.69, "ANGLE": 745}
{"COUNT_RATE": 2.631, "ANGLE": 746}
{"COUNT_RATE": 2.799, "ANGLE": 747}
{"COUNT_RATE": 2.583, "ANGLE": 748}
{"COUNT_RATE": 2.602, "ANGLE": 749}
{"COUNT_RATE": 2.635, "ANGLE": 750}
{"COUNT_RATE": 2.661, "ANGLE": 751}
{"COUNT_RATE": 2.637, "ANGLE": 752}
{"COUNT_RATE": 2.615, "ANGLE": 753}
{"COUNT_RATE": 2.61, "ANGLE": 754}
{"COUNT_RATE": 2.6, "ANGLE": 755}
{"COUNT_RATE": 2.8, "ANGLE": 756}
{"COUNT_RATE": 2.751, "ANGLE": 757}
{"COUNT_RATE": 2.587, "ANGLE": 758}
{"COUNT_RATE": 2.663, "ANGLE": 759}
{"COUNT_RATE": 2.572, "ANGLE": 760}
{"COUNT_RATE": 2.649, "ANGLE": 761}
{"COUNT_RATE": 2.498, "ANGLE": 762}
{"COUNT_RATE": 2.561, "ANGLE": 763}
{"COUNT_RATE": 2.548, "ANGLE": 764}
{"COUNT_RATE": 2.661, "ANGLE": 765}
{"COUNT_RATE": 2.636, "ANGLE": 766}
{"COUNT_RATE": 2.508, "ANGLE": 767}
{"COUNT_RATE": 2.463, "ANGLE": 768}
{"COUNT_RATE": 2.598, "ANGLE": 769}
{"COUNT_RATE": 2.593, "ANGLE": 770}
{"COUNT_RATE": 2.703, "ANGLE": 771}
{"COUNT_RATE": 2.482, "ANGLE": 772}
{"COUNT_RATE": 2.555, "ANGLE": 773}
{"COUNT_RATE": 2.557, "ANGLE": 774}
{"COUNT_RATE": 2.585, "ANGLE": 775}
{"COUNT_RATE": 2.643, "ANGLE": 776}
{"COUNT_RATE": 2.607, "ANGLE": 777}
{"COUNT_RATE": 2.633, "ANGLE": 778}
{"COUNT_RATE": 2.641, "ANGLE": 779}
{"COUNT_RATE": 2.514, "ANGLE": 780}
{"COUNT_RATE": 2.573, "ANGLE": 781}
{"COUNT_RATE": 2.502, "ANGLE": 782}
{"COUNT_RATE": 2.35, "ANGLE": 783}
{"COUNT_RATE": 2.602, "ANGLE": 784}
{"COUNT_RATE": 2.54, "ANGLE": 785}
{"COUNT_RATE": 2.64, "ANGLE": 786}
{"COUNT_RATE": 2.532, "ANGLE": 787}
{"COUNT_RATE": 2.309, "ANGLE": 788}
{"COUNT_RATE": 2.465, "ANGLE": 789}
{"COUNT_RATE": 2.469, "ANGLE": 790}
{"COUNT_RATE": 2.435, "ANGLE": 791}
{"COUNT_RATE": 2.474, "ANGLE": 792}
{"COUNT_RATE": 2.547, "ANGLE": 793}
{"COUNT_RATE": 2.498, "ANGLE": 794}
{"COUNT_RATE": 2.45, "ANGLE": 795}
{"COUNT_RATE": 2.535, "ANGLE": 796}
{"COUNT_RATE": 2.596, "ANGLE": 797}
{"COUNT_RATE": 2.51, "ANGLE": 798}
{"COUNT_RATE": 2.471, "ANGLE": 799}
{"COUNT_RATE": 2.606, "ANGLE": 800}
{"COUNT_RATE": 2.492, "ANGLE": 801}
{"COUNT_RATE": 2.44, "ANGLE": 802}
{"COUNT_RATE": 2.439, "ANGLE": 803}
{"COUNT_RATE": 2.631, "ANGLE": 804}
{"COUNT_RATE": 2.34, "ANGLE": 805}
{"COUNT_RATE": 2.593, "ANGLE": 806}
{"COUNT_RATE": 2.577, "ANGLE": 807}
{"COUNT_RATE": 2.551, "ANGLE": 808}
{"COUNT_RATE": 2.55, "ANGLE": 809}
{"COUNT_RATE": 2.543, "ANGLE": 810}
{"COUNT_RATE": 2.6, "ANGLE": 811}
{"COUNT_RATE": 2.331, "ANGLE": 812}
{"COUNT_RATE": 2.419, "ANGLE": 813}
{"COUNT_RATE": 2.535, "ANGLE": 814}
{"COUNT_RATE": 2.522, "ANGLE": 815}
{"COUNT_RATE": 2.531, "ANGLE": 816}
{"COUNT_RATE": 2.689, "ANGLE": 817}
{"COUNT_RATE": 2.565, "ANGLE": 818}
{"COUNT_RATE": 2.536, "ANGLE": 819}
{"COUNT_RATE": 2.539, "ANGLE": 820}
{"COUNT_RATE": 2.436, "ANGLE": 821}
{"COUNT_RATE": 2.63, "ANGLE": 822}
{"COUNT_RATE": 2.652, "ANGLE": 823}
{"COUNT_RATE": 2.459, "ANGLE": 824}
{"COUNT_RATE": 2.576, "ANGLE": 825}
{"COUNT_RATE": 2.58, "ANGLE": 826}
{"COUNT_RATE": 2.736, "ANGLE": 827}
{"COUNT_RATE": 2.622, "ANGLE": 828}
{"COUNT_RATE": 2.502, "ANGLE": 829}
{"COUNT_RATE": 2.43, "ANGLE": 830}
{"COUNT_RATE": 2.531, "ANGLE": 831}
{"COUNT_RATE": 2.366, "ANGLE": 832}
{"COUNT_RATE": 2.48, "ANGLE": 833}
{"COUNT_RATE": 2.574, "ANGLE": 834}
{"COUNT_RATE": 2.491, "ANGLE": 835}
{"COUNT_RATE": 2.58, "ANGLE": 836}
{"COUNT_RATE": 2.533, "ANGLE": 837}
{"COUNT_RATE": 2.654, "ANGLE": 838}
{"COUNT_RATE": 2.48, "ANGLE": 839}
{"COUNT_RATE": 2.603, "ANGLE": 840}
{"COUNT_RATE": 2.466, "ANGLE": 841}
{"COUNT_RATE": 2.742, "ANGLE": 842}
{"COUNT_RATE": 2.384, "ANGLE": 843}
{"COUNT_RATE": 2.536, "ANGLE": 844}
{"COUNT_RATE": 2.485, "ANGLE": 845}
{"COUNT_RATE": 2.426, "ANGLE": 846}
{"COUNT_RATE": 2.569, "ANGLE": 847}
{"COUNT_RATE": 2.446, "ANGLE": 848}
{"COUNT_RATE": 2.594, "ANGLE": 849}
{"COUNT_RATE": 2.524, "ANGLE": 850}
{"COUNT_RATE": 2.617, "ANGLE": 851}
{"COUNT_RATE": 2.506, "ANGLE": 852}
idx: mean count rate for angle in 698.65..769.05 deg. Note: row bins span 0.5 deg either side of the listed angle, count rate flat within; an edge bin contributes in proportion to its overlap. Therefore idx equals 2.66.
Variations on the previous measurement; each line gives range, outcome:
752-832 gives 2.55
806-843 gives 2.54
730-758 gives 2.67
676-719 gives 2.58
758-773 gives 2.58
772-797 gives 2.53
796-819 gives 2.52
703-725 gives 2.69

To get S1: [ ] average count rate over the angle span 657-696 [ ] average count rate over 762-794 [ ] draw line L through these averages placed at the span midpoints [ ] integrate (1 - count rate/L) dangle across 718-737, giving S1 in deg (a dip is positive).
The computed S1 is -1.6 deg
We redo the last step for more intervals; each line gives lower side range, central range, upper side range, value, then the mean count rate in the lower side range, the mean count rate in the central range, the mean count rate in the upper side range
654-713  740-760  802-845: -1.11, 2.5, 2.66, 2.53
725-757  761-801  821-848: 0.96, 2.65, 2.54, 2.54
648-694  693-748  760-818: -4.89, 2.41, 2.68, 2.54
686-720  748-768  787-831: -0.17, 2.67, 2.62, 2.52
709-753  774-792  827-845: 0.49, 2.67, 2.53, 2.53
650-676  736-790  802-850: -2.43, 2.41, 2.6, 2.53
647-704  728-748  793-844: -1.32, 2.48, 2.67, 2.53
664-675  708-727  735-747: -1.15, 2.32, 2.69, 2.65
